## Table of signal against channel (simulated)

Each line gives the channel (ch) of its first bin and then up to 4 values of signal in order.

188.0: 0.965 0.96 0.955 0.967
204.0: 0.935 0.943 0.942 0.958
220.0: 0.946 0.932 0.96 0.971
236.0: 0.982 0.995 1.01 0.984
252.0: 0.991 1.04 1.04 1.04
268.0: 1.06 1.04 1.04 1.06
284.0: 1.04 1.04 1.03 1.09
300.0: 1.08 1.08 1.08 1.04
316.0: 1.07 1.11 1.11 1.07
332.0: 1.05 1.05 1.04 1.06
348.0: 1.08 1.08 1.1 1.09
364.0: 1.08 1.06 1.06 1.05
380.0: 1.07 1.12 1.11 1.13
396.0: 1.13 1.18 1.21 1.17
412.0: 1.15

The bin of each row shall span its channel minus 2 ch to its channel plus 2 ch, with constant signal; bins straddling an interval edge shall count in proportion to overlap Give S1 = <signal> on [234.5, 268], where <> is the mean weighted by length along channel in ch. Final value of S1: 1.01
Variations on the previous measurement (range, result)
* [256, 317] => 1.05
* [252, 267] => 1.03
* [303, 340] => 1.07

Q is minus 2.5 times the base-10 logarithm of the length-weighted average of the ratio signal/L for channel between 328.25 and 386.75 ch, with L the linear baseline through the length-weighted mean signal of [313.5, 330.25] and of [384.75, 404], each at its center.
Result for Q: 0.04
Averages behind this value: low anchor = 1.09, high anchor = 1.14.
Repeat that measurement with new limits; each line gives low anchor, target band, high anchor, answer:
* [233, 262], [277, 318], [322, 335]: -0.01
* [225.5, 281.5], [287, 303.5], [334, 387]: -0.03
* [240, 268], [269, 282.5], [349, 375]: -0.02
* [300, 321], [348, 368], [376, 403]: 0.02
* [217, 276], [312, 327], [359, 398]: -0.04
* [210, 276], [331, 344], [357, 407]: 0.02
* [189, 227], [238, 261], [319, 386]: -0.03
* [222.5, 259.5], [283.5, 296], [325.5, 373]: -0.02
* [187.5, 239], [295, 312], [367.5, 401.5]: -0.05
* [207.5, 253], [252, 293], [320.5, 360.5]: -0.03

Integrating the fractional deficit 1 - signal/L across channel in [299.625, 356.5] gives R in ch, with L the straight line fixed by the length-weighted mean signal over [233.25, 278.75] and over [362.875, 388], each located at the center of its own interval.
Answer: -1.0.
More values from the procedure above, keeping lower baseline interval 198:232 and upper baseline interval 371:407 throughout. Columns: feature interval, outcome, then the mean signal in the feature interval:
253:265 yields -0.5 ch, 1.04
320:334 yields -0.3 ch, 1.08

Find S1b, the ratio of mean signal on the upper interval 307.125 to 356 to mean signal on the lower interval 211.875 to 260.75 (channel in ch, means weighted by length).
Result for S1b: 1.1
